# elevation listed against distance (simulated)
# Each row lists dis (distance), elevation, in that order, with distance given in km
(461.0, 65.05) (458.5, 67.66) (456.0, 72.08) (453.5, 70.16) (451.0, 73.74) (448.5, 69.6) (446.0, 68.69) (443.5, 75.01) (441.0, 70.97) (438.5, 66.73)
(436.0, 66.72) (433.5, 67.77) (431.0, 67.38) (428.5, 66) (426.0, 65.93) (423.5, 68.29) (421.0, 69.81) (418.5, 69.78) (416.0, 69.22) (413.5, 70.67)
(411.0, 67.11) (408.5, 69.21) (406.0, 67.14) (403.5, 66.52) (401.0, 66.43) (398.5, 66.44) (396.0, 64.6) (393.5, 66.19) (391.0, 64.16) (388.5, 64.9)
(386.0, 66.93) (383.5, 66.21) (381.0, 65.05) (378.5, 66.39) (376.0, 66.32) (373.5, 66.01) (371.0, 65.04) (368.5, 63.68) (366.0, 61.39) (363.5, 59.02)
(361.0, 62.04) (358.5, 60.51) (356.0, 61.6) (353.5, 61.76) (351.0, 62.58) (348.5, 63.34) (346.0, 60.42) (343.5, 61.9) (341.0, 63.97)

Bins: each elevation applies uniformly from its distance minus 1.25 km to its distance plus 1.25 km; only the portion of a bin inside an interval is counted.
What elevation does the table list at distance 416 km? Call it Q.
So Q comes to 69.22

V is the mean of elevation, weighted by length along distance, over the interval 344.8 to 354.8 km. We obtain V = 62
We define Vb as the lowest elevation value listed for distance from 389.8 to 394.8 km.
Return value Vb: 64.16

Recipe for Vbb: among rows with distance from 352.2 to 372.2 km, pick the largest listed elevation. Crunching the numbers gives 65.04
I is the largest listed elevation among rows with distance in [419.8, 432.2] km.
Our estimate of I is 69.81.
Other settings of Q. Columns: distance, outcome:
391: 64.16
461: 65.05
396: 64.6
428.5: 66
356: 61.6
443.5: 75.01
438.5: 66.73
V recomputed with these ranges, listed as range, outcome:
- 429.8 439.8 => 67.2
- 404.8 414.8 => 68.5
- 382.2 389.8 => 66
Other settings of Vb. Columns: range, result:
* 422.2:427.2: 65.93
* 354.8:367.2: 59.02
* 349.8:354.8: 61.76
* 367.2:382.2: 63.68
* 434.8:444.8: 66.72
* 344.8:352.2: 60.42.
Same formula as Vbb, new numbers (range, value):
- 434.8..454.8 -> 75.01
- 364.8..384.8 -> 66.39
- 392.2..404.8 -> 66.52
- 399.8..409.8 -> 69.21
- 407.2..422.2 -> 70.67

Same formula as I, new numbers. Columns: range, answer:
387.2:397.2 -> 66.19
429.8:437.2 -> 67.77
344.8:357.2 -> 63.34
